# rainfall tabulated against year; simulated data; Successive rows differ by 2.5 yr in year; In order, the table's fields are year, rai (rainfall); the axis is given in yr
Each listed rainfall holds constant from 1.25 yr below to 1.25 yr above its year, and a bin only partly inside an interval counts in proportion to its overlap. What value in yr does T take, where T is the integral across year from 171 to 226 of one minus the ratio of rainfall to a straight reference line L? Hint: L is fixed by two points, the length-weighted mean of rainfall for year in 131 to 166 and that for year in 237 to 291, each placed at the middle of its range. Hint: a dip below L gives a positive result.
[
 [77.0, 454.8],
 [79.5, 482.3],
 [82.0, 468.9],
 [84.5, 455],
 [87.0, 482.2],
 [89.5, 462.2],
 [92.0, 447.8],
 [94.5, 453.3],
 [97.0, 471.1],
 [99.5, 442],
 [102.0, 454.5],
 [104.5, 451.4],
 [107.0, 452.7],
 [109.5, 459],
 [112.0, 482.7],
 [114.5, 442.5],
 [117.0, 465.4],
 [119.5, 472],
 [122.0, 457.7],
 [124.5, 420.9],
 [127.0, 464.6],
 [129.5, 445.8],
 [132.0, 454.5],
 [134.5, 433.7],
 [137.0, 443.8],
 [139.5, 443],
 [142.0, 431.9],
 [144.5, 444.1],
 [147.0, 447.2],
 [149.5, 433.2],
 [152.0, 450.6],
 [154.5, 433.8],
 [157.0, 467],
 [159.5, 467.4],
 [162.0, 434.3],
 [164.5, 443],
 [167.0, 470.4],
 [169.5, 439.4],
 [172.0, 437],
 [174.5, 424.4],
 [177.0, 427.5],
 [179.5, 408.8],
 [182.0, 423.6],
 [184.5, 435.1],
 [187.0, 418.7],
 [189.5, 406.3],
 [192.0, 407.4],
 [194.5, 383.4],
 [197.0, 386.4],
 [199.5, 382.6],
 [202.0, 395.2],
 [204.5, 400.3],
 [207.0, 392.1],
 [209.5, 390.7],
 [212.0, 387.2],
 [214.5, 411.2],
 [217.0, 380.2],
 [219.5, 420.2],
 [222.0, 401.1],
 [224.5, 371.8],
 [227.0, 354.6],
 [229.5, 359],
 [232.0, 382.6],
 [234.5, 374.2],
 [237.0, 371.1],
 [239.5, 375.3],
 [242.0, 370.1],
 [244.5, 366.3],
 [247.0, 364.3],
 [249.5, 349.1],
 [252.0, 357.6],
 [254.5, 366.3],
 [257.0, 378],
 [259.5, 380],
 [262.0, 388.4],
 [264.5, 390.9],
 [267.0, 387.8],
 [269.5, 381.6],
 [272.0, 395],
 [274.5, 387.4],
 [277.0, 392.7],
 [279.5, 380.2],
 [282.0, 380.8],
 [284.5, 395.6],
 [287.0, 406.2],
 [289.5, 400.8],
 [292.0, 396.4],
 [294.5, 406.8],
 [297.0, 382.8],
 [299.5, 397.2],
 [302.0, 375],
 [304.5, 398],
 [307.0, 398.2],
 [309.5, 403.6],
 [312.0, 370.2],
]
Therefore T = 1.8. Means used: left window 445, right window 381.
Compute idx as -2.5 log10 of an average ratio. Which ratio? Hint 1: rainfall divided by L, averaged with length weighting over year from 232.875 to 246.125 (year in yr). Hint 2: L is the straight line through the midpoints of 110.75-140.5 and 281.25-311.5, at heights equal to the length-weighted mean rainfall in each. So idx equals 0.117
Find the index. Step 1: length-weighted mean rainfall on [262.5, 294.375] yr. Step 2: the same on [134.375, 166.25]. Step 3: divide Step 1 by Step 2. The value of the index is 0.9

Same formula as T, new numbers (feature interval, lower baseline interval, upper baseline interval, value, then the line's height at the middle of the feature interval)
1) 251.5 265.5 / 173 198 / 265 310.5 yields 0.7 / 398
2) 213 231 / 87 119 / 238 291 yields 0.7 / 401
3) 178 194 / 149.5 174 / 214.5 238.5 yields 0.3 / 423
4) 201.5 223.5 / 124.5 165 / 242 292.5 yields 0.7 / 410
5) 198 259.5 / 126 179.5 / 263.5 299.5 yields 5.1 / 413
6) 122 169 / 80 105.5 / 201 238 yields -1.9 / 429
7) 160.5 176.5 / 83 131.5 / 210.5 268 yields -0.8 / 420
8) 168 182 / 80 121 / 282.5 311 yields 0.3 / 436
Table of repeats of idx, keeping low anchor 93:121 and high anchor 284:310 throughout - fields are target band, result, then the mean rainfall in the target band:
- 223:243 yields 0.13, 370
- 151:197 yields 0.02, 431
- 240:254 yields 0.14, 362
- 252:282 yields 0.06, 383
